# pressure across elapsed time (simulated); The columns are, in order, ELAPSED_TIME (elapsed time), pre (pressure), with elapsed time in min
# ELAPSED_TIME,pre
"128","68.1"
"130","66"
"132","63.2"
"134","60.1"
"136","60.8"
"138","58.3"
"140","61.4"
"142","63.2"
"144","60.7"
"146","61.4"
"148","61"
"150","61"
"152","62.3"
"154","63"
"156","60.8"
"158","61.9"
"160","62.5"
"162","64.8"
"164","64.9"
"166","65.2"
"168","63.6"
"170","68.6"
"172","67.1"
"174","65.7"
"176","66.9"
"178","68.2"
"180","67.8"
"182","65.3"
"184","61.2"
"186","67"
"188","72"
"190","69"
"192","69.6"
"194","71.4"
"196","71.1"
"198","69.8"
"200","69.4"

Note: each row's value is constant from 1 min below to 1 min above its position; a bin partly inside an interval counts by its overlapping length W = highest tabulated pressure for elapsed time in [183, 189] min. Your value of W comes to 72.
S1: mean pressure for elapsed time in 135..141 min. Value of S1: 60.2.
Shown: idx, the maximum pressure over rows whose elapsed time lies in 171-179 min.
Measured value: 68.2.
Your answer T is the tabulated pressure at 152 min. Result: 62.3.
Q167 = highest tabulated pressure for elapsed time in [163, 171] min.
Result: 68.6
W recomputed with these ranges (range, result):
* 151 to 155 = 63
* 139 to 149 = 63.2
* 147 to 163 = 64.8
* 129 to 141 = 66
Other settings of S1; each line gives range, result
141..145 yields 62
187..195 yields 70.5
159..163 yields 63.6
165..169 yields 64.4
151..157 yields 62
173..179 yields 66.9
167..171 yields 66.1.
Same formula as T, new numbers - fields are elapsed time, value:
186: 67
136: 60.8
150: 61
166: 65.2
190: 69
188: 72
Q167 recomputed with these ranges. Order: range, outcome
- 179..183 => 67.8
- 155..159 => 61.9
